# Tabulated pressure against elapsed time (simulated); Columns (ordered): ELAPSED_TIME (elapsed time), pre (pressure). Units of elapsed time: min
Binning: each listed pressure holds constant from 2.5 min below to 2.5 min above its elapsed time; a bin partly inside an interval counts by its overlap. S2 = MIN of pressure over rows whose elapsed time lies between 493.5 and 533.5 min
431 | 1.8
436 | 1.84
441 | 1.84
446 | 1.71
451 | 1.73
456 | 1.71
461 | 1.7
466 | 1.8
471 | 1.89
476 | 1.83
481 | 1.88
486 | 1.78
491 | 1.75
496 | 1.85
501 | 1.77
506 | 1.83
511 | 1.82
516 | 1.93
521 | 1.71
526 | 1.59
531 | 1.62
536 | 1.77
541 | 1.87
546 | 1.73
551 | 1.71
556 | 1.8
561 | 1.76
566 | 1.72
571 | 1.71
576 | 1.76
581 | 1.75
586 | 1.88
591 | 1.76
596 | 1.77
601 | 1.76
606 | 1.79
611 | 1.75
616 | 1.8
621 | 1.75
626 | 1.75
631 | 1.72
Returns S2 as 1.59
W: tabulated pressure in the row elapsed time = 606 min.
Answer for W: 1.79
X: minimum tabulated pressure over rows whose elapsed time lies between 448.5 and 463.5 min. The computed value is 1.7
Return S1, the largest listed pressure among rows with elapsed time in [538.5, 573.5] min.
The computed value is 1.87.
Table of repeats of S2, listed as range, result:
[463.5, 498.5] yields 1.75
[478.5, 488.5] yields 1.78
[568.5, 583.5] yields 1.71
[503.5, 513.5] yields 1.82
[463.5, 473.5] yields 1.8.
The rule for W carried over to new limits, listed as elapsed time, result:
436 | 1.84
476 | 1.83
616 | 1.8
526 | 1.59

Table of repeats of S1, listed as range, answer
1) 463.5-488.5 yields 1.89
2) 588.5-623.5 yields 1.8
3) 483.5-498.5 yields 1.85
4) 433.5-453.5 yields 1.84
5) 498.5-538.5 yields 1.93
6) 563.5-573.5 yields 1.72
